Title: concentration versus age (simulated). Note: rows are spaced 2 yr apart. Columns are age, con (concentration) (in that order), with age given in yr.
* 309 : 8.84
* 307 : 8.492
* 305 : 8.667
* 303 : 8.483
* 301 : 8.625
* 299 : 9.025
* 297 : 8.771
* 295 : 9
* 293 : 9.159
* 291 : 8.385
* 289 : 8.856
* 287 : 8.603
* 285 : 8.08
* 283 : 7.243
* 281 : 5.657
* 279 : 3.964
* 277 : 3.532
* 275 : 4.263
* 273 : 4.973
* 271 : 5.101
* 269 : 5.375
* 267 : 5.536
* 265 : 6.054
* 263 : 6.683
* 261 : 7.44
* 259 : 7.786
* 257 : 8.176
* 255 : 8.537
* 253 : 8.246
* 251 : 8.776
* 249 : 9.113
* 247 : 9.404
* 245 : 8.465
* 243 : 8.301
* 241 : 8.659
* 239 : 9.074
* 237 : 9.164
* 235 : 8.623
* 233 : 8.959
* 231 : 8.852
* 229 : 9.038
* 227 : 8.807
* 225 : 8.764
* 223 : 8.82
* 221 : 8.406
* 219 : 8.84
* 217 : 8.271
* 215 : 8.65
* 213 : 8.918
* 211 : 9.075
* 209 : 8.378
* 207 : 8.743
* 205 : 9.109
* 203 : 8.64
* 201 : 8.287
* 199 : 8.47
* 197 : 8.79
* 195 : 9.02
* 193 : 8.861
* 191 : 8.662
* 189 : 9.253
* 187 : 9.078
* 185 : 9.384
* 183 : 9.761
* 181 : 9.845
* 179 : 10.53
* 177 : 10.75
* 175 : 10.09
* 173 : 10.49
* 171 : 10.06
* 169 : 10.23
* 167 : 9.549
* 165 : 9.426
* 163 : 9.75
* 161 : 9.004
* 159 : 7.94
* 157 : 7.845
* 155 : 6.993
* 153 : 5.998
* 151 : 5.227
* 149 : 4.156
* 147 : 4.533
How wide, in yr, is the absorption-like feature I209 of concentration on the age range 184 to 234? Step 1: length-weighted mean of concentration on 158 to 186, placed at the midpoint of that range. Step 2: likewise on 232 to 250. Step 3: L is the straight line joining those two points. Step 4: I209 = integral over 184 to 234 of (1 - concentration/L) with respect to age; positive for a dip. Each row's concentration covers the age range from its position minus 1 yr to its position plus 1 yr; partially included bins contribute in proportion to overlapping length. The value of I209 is 2.6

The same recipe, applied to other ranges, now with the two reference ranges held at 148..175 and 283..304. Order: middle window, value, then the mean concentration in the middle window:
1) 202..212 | -0.5 yr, 8.79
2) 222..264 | -0.3 yr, 8.56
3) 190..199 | -0.5 yr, 8.79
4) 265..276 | 4.4 yr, 5.14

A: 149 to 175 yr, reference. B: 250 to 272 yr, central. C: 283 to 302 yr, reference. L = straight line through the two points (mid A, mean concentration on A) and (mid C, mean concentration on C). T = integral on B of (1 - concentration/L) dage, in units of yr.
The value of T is 3.9 yr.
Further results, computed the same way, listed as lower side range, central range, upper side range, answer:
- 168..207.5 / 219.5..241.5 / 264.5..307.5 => -1.2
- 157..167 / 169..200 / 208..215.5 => -2.4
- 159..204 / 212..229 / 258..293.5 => -1.1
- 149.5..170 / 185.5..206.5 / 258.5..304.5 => -2.9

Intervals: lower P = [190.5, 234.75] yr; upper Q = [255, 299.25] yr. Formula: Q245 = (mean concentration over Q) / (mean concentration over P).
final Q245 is 0.8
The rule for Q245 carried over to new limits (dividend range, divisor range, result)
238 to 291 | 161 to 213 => 0.77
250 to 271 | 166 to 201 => 0.75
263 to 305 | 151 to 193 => 0.76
